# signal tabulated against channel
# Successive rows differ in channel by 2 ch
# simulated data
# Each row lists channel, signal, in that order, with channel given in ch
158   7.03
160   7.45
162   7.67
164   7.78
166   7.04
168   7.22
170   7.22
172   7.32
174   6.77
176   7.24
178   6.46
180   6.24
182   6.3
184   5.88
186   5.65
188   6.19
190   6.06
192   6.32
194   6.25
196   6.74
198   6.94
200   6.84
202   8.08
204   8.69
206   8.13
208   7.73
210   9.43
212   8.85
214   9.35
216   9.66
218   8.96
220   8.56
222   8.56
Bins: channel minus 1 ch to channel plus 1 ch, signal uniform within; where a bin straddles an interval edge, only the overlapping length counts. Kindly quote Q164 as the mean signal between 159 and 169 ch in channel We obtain 7.43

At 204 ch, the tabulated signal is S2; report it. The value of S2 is 8.69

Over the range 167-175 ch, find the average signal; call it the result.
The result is 7.13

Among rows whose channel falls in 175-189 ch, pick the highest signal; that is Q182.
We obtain 7.24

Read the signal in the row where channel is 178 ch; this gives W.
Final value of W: 6.46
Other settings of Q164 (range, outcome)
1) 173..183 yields 6.6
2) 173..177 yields 7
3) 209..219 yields 9.25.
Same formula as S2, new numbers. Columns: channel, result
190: 6.06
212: 8.85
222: 8.56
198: 6.94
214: 9.35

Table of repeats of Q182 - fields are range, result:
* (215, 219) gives 9.66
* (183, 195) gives 6.32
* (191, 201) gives 6.94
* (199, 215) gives 9.43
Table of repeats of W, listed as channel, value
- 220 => 8.56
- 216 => 9.66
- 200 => 6.84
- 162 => 7.67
